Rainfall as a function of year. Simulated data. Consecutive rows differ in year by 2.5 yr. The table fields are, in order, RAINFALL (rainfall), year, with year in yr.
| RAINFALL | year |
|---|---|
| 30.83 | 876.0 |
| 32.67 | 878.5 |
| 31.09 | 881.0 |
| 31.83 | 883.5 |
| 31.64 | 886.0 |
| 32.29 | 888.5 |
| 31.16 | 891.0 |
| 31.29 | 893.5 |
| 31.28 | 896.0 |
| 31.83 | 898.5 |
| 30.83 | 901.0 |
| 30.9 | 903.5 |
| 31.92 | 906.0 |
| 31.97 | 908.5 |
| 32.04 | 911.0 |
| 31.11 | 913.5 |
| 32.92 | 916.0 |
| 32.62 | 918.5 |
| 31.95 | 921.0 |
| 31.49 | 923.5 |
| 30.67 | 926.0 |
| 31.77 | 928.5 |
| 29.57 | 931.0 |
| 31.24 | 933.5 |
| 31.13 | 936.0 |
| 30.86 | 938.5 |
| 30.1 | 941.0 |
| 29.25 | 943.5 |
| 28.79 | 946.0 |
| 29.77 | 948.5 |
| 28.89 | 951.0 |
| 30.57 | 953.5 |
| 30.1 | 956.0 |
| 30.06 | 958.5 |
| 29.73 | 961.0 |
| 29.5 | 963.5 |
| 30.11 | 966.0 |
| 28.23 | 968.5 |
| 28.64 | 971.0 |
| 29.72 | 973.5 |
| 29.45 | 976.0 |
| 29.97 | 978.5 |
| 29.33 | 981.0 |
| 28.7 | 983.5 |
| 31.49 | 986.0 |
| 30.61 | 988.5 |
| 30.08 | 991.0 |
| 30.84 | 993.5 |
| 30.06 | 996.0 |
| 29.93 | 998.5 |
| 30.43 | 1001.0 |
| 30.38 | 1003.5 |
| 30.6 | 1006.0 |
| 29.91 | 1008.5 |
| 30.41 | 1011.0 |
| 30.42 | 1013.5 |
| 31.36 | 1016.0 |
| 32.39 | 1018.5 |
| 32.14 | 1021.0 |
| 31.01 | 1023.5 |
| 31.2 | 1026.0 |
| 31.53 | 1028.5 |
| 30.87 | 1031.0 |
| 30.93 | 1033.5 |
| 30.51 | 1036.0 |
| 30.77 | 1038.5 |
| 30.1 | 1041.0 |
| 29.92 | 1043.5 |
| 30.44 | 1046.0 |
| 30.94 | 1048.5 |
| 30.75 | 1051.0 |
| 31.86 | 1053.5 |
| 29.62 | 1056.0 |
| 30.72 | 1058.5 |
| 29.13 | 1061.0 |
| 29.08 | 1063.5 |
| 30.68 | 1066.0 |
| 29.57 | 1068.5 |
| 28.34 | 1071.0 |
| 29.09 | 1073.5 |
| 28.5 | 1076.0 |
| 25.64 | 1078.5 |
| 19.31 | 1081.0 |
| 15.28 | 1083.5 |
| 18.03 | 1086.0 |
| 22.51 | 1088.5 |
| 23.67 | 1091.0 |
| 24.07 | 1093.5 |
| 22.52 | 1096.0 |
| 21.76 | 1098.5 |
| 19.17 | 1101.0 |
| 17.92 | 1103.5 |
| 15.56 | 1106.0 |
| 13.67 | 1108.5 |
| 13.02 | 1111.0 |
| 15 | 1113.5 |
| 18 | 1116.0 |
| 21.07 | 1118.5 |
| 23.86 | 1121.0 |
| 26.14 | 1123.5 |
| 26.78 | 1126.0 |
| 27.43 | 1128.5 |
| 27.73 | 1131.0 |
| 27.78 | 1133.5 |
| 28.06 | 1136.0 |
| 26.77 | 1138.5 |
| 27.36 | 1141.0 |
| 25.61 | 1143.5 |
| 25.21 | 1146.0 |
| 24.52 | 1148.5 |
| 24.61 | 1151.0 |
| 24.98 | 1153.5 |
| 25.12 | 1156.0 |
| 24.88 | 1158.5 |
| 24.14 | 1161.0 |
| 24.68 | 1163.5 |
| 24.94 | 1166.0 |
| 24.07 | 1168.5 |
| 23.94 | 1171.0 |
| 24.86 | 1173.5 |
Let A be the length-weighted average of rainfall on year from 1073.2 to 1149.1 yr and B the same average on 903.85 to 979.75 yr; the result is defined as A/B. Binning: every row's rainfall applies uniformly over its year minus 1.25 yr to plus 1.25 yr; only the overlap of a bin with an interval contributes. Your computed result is 0.74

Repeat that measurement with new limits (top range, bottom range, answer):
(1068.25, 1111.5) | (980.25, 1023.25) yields 0.70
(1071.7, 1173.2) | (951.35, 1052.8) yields 0.76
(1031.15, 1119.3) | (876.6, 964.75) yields 0.80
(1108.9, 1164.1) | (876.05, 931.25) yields 0.76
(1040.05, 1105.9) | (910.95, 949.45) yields 0.84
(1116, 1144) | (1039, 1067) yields 0.85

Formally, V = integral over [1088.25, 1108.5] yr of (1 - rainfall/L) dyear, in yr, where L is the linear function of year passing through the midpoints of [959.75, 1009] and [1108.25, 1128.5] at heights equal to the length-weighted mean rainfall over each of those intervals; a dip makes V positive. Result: 1.4 yr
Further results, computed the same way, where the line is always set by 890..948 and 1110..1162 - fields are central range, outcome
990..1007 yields -1.0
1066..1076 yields -1.1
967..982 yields 0.1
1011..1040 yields -3.5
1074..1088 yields 2.3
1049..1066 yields -2.2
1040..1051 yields -1.3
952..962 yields -0.1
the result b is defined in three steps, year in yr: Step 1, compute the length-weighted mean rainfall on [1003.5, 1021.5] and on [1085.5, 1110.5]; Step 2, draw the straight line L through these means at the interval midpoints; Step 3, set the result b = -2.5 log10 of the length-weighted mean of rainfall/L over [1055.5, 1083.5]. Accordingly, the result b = -0.17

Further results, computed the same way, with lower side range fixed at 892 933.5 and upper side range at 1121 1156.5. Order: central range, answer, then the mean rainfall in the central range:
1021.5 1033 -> -0.09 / 31.2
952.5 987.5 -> 0.02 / 29.7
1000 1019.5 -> -0.05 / 30.7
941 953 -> 0.05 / 29.4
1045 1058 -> -0.09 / 30.7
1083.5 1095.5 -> 0.27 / 21.4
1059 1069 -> -0.07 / 29.7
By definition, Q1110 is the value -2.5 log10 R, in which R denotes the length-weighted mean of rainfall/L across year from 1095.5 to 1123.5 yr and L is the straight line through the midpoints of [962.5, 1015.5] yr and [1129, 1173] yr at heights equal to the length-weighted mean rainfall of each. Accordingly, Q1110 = 0.39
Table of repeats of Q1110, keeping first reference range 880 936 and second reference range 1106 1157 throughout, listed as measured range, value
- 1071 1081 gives -0.05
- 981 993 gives -0.06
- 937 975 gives 0.01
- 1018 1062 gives -0.15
